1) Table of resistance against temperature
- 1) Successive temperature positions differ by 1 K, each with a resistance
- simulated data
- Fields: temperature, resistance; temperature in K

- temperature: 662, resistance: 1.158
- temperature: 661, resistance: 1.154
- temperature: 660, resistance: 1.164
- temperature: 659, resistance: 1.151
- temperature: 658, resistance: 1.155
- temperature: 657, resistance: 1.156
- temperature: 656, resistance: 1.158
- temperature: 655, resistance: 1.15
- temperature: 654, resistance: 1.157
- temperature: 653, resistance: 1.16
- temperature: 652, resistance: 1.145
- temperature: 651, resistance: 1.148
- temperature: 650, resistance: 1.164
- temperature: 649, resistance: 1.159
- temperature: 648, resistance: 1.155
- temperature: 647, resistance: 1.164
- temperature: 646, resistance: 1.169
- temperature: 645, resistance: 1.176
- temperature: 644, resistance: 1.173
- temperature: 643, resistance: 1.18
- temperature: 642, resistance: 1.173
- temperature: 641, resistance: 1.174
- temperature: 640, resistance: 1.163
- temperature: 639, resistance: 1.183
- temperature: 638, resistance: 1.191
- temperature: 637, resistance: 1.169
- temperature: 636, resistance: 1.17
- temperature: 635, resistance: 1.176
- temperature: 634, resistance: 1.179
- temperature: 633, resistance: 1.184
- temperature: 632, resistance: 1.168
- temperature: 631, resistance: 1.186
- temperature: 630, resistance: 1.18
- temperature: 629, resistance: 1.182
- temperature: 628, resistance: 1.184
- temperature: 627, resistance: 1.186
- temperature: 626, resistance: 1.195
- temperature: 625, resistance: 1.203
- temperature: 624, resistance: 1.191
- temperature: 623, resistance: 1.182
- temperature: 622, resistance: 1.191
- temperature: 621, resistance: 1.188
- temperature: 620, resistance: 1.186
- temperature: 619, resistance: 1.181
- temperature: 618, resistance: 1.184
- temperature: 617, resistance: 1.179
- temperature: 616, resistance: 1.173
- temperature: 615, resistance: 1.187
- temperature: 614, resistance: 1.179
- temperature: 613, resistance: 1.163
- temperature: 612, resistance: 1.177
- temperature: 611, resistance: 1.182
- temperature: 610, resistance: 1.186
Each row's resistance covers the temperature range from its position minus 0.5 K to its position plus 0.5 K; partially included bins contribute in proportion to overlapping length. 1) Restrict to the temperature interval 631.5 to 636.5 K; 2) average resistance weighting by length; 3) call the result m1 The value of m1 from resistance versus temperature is 1.18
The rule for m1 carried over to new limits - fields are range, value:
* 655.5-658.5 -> 1.16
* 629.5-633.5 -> 1.18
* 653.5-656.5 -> 1.16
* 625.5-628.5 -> 1.19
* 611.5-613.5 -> 1.17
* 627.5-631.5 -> 1.18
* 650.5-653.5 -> 1.15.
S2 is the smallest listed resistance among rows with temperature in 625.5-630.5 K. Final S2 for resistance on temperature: 1.18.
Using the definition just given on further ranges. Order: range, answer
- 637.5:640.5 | 1.163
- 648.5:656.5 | 1.145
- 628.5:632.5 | 1.168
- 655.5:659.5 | 1.151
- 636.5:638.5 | 1.169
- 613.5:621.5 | 1.173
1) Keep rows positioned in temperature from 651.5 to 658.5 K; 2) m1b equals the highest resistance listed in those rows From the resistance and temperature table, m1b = 1.16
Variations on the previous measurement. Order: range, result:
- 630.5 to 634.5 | 1.186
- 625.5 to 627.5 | 1.195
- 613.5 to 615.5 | 1.187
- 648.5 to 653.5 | 1.164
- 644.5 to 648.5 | 1.176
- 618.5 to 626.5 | 1.203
